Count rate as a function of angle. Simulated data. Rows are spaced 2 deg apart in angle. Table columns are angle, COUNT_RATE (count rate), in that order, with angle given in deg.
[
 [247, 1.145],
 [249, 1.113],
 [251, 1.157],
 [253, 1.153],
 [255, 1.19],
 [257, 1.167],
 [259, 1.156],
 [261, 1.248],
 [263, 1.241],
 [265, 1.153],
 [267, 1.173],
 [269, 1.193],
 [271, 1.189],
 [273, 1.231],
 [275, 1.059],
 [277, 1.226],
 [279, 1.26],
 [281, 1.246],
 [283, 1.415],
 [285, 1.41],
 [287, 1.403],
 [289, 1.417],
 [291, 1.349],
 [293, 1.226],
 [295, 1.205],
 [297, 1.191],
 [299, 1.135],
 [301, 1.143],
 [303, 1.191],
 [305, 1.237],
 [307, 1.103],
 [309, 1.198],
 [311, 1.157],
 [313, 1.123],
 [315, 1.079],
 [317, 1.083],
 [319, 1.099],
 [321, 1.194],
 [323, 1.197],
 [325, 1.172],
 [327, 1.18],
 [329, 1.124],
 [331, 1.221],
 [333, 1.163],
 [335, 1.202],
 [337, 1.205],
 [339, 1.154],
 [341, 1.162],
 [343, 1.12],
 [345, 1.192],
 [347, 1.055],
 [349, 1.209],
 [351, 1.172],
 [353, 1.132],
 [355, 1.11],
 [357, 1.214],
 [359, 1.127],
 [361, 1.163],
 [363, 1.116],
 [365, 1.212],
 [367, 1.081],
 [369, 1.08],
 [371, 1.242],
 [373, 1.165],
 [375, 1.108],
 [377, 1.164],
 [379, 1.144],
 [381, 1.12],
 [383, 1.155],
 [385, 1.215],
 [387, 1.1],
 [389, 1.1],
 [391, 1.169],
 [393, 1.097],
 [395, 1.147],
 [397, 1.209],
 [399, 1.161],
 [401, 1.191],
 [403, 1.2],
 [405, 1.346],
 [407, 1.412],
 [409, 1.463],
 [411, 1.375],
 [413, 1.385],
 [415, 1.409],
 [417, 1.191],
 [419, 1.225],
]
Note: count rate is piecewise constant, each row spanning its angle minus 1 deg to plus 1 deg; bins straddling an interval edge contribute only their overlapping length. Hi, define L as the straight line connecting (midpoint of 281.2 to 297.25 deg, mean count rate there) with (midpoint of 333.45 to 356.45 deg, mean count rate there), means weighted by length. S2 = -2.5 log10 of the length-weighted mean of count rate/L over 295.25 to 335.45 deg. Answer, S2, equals 0.08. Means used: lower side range 1.33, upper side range 1.16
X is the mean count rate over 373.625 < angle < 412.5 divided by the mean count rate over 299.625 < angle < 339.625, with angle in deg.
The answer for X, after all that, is 1.0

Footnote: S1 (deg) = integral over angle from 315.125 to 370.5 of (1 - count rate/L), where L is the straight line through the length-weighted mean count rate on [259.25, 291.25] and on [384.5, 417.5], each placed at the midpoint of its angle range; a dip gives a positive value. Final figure 4.4 deg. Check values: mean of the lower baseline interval 1.26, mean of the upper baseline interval 1.25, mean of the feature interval 1.15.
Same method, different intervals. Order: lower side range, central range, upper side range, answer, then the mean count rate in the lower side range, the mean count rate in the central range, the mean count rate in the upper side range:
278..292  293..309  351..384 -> 1.7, 1.36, 1.18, 1.15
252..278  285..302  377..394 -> -1.4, 1.18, 1.27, 1.14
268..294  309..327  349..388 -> 1.2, 1.28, 1.14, 1.15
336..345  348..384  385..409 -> 1.0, 1.16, 1.15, 1.21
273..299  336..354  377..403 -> 0.8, 1.28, 1.16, 1.15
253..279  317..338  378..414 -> 0.6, 1.19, 1.17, 1.22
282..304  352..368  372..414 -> 1.2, 1.28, 1.14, 1.21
